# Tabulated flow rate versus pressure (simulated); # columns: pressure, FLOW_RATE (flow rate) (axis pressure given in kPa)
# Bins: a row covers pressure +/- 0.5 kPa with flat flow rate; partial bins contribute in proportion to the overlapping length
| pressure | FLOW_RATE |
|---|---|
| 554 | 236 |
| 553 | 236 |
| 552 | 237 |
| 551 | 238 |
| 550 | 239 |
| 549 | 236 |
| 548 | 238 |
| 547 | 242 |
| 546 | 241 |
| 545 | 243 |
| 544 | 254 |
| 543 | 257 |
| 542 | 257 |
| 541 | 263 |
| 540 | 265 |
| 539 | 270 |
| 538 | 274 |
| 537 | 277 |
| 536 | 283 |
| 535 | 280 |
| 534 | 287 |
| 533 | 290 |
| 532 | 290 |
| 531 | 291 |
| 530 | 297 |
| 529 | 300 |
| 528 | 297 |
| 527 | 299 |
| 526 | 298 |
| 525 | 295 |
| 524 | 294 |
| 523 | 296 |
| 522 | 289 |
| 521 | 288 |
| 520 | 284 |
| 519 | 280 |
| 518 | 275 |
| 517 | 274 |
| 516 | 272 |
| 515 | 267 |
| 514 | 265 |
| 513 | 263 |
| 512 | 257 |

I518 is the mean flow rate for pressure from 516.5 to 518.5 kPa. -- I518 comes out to 274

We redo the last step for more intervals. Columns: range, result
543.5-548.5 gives 244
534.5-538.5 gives 278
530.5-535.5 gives 288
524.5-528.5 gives 297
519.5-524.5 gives 290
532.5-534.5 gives 288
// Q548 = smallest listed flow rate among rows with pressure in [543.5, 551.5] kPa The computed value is 236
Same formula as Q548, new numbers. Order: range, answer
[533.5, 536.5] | 280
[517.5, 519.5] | 275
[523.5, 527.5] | 294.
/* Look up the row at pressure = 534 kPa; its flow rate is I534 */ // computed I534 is 287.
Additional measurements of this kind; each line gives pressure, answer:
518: 275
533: 290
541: 263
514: 265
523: 296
